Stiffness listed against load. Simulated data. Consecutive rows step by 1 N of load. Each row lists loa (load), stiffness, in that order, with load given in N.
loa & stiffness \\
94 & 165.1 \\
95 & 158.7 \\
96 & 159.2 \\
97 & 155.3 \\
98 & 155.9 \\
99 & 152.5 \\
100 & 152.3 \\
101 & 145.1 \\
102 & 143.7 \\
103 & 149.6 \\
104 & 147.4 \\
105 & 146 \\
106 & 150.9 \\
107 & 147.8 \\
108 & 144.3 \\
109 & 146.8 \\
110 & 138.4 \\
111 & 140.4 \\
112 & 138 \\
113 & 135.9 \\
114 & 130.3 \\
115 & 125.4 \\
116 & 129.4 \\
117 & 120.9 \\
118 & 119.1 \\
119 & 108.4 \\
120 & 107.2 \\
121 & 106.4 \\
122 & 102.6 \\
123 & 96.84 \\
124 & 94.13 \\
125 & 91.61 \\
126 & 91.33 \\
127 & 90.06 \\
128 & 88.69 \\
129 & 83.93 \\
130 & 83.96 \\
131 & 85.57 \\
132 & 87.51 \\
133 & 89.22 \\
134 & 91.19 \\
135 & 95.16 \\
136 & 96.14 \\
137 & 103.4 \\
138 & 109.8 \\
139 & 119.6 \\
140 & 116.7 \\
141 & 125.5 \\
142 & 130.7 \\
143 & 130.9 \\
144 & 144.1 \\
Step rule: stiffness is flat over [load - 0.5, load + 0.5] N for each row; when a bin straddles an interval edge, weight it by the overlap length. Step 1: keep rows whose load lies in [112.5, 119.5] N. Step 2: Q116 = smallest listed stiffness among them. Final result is 108.4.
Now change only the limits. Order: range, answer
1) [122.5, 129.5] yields 83.93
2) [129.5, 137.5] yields 83.96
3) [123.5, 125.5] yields 91.61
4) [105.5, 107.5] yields 147.8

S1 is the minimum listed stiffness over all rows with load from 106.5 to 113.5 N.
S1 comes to 135.9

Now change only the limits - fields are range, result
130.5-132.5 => 85.57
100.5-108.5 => 143.7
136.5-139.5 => 103.4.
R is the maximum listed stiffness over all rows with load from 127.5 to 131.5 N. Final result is 88.69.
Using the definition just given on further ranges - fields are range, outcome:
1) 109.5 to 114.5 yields 140.4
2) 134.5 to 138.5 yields 109.8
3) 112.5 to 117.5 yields 135.9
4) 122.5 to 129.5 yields 96.84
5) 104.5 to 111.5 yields 150.9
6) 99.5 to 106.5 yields 152.3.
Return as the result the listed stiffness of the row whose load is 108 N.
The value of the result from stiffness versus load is 144.3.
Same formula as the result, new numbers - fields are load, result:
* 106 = 150.9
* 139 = 119.6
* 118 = 119.1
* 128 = 88.69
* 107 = 147.8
